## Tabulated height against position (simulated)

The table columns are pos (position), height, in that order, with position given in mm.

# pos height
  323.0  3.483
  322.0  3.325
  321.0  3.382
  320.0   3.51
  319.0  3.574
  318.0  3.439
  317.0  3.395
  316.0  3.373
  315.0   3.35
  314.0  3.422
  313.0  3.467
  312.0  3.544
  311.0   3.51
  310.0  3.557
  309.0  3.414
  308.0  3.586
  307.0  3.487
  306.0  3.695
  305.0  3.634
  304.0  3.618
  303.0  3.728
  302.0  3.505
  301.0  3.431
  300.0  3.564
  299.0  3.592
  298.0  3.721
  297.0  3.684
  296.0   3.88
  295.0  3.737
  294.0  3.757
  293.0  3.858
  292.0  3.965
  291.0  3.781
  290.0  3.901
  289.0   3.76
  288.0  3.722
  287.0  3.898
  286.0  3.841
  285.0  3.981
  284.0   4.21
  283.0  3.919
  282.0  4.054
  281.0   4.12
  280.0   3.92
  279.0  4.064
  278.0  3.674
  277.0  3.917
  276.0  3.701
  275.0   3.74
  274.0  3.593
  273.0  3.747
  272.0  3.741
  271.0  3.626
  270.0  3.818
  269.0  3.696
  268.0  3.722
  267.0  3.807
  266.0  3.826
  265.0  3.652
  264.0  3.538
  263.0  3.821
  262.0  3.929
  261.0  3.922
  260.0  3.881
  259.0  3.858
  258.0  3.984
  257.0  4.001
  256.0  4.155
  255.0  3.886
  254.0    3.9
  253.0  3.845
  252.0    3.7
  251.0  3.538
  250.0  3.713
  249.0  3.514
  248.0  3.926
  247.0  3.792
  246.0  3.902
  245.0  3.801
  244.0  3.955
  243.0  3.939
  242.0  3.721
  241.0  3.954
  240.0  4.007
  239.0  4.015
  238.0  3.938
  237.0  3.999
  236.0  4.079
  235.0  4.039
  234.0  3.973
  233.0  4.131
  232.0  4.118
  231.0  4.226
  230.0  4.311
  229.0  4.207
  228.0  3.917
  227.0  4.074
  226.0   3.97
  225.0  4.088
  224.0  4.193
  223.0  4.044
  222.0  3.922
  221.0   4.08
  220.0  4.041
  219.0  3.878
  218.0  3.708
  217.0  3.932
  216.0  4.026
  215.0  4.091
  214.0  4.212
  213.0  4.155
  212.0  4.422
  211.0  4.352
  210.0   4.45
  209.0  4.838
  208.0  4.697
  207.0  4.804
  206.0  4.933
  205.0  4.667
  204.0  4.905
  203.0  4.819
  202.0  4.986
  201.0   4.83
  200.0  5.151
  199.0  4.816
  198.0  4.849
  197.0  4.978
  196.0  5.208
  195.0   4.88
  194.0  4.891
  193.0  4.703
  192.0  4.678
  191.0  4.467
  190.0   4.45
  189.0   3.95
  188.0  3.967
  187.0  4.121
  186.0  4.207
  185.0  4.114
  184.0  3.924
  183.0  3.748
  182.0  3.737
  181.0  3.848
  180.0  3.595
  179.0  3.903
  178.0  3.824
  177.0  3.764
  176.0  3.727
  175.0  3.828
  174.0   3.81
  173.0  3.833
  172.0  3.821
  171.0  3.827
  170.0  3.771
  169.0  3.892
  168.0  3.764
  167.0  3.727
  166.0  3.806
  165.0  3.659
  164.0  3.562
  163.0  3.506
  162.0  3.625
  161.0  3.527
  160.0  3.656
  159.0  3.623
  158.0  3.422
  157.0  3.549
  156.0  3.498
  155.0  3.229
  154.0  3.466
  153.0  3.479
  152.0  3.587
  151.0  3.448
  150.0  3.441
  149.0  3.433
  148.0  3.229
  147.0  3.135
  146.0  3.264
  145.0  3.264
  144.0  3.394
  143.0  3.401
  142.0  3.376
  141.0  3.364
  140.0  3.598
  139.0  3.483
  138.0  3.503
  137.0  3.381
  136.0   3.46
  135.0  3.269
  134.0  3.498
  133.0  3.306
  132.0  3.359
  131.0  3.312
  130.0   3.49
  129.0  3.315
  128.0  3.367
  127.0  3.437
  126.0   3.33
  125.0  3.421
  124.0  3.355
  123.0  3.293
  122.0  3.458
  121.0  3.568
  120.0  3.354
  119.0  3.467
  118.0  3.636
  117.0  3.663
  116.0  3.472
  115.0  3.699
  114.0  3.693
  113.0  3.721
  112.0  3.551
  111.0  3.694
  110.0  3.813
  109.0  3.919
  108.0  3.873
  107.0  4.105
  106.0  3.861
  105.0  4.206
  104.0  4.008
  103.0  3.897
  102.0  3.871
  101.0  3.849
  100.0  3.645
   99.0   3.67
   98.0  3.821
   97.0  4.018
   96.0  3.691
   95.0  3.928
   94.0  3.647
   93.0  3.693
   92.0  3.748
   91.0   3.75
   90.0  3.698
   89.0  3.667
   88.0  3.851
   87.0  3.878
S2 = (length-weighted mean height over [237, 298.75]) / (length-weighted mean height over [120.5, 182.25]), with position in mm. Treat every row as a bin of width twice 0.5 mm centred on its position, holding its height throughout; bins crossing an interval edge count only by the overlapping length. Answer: 1.09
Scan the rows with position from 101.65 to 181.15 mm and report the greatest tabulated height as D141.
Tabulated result 4.206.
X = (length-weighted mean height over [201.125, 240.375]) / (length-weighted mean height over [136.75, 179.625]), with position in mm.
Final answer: 1.19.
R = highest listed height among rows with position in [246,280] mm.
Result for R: 4.155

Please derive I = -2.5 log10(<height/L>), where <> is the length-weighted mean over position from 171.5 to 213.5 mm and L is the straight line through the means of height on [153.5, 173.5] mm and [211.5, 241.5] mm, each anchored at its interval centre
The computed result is -0.14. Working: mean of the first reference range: 3.64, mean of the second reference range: 4.06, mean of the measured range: 4.37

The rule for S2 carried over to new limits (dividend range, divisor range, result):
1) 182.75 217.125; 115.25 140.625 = 1.32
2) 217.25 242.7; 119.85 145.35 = 1.18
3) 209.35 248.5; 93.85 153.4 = 1.13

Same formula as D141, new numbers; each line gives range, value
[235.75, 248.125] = 4.079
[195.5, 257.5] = 5.208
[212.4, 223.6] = 4.212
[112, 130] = 3.721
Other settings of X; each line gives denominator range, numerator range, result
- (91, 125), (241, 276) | 1.02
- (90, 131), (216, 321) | 1.04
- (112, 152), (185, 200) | 1.34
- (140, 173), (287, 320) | 1.02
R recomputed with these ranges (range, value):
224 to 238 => 4.311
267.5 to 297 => 4.21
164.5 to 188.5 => 4.207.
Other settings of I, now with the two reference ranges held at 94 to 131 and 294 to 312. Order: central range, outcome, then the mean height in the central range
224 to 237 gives -0.13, 4.09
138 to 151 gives 0.09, 3.37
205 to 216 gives -0.23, 4.48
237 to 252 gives -0.06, 3.84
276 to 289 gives -0.09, 3.93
